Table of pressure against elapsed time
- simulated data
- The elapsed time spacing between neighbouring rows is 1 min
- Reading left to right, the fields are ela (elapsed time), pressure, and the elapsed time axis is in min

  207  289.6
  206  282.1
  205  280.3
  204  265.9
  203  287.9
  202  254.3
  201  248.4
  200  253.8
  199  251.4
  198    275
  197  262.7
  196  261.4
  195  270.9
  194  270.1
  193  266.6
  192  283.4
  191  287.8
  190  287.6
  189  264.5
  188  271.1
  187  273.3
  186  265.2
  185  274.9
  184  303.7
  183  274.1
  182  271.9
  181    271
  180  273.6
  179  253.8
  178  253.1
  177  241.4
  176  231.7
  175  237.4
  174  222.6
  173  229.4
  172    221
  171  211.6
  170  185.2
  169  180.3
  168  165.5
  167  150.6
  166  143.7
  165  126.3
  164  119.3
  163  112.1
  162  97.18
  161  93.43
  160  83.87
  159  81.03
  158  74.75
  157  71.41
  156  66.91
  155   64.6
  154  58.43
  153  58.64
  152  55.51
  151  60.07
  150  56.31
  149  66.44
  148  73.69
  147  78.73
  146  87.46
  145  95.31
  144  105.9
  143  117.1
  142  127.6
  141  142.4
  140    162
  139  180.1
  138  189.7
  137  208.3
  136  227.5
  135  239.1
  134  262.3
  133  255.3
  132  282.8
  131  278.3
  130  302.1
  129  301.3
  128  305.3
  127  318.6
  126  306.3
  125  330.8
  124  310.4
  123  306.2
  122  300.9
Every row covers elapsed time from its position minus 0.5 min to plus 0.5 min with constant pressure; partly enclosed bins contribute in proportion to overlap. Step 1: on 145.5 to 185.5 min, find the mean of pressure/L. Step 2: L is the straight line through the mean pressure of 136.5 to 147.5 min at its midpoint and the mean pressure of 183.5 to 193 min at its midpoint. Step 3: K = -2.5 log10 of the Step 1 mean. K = 0.39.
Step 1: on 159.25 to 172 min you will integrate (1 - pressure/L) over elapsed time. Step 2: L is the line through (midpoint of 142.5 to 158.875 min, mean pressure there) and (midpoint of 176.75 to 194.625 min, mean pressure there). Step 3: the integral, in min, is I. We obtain 1.7 min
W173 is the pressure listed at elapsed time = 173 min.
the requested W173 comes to 229.4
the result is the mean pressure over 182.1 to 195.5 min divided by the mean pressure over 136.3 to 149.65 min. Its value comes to 2.2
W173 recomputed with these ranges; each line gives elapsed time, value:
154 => 58.43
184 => 303.7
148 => 73.69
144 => 105.9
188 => 271.1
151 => 60.07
